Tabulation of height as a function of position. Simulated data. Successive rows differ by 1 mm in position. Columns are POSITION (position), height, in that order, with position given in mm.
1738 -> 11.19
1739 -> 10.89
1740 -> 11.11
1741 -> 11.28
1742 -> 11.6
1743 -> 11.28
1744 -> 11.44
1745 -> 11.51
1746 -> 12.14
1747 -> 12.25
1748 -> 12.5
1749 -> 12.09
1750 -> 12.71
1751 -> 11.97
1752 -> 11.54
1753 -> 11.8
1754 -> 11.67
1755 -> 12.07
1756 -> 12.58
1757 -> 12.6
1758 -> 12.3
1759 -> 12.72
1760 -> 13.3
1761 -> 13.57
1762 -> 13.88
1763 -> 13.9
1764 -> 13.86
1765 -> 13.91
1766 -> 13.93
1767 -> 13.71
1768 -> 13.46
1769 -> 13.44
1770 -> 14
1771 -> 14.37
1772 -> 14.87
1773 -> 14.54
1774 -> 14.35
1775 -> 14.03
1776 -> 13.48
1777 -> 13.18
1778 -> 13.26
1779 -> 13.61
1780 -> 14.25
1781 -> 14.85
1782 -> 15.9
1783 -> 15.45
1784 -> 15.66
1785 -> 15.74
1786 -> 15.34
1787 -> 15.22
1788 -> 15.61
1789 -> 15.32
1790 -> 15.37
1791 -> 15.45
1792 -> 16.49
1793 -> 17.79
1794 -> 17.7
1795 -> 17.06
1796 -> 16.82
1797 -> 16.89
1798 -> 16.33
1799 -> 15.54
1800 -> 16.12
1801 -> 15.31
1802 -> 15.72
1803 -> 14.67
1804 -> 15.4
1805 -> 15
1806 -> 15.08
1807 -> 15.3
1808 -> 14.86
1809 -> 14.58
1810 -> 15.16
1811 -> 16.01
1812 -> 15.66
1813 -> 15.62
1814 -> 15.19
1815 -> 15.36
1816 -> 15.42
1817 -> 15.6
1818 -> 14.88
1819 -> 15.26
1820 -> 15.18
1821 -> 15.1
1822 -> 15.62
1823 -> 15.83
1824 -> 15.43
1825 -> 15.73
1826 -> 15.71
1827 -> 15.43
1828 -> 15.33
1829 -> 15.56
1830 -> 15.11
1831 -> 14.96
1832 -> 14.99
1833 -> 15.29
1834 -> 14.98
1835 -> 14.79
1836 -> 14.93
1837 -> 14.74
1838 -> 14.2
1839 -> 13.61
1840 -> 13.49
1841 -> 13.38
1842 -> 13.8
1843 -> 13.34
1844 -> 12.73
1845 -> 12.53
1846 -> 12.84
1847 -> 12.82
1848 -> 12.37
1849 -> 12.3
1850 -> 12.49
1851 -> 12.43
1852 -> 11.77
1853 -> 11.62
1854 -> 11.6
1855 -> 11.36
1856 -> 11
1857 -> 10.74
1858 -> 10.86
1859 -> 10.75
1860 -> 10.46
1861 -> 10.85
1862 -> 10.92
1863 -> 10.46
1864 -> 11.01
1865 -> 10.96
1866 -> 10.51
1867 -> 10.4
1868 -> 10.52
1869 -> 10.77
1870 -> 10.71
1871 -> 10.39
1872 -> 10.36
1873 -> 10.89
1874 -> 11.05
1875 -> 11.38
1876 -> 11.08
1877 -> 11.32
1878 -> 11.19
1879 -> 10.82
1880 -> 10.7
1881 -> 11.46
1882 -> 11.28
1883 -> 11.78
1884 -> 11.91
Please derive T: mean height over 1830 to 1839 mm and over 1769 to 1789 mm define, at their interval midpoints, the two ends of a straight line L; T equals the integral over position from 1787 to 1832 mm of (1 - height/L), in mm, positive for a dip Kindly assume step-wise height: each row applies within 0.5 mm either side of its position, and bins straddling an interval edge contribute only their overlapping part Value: -2.8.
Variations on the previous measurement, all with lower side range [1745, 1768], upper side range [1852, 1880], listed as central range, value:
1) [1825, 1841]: -4.73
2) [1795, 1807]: -3.75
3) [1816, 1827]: -3.57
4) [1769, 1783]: -2.02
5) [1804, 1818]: -4.08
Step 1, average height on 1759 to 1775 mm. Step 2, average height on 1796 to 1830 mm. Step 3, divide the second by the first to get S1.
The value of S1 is 1.11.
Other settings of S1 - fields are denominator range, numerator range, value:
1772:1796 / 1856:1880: 0.71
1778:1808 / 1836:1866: 0.78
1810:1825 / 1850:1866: 0.72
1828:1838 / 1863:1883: 0.73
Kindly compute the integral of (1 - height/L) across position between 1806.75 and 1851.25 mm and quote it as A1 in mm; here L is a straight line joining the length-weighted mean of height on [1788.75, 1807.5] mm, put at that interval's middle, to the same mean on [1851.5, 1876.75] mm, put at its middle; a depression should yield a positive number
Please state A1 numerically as -3.24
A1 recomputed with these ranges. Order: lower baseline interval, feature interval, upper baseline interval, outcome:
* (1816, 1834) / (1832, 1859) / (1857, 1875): 0.3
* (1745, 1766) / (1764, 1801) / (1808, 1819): -3.1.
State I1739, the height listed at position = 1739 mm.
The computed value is 10.89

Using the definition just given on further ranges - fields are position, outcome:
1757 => 12.6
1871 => 10.39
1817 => 15.6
